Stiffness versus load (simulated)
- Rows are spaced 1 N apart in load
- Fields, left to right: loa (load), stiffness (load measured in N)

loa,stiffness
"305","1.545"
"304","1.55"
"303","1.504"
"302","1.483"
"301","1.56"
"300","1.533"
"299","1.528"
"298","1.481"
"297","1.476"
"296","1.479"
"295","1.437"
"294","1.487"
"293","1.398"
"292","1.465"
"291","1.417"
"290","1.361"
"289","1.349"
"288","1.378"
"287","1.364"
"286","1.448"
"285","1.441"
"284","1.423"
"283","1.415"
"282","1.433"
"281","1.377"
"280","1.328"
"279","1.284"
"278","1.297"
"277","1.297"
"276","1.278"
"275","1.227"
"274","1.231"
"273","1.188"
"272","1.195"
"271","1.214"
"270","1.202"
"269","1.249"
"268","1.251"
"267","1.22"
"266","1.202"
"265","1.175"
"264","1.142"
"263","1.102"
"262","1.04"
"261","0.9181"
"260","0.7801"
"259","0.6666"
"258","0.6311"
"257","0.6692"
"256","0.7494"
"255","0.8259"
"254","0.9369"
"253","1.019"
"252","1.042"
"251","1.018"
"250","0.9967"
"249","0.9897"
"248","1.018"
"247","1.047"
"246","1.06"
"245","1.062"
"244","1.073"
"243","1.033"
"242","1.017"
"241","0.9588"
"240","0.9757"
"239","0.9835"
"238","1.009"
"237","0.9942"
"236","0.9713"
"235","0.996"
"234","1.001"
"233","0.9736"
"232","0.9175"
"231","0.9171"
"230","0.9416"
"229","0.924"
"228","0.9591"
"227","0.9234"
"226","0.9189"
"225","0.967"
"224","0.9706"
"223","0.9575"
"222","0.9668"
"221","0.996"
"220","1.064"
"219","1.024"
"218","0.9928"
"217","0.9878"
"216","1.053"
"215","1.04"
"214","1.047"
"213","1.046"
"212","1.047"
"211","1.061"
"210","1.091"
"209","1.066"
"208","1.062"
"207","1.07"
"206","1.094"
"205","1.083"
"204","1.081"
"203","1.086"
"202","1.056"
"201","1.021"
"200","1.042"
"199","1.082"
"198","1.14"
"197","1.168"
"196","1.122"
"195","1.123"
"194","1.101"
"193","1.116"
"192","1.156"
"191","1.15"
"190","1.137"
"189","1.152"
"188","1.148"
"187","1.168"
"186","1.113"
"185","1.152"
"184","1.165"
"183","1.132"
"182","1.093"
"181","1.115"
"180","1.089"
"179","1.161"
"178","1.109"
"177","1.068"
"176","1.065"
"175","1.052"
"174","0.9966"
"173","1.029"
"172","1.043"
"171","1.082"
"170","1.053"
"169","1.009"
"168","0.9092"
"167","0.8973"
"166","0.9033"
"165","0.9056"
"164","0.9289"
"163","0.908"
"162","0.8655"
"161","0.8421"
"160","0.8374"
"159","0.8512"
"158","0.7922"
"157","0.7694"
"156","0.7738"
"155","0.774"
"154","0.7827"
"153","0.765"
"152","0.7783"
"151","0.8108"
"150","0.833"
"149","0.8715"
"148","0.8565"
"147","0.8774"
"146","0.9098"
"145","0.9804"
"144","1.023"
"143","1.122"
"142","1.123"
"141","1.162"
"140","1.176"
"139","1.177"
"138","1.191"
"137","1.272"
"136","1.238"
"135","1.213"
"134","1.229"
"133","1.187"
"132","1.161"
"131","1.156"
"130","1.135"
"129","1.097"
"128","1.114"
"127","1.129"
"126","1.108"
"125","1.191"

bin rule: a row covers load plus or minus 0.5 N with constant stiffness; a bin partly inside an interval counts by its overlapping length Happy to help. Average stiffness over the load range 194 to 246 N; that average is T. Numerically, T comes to 1.02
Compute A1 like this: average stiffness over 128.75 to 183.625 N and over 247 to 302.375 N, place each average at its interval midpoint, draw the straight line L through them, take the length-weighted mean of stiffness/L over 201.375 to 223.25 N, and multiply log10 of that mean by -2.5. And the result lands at 0.06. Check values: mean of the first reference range 1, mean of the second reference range 1.22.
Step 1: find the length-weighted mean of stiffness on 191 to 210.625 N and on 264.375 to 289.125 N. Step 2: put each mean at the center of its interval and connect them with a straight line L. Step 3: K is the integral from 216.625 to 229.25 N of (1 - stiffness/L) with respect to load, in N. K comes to 2.0 N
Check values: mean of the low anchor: 1.09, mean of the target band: 0.974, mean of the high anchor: 1.3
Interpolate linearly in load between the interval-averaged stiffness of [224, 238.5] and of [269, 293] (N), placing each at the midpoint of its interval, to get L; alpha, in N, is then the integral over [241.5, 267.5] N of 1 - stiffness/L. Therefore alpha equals 3.5 N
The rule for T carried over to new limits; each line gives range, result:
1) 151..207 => 1.02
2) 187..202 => 1.12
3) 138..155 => 0.955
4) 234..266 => 0.969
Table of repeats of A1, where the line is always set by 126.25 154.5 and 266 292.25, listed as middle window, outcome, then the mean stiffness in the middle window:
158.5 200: 0.07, 1.05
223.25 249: 0.25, 0.984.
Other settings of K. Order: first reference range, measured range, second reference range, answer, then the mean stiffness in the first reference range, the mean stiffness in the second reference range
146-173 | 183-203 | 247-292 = -3.3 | 0.877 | 1.16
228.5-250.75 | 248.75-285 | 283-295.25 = 3.4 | 0.994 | 1.41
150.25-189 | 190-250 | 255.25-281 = 0.5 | 0.973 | 1.1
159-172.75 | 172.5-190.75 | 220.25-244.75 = -3.2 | 0.936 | 0.975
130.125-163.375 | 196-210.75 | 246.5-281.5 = -0.8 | 0.981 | 1.08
